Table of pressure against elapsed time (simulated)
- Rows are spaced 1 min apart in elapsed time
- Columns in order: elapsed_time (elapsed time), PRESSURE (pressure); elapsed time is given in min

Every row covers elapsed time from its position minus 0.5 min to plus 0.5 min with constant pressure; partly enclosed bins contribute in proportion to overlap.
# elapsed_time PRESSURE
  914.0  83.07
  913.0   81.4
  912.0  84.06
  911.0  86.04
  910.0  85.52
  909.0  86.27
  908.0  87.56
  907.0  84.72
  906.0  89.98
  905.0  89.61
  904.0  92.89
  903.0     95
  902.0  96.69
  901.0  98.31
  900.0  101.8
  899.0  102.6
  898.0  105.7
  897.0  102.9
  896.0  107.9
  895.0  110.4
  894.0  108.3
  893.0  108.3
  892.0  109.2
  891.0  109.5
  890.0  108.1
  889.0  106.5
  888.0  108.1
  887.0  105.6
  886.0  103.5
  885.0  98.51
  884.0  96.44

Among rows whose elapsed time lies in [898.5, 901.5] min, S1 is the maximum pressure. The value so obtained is 102.6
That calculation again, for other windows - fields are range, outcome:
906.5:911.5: 87.56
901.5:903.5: 96.69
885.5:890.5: 108.1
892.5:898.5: 110.4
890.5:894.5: 109.5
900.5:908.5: 98.31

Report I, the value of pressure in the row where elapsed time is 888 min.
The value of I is 108.1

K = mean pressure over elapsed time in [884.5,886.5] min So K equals 101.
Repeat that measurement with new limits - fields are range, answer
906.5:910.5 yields 86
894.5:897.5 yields 107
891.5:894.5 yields 109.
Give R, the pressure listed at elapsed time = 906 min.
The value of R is 89.98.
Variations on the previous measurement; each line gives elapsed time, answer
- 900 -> 101.8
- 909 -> 86.27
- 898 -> 105.7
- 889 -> 106.5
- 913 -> 81.4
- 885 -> 98.51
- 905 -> 89.61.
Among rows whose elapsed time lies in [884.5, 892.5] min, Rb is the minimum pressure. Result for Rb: 98.51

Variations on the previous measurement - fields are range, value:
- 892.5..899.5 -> 102.6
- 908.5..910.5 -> 85.52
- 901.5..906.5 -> 89.61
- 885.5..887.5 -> 103.5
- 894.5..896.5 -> 107.9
